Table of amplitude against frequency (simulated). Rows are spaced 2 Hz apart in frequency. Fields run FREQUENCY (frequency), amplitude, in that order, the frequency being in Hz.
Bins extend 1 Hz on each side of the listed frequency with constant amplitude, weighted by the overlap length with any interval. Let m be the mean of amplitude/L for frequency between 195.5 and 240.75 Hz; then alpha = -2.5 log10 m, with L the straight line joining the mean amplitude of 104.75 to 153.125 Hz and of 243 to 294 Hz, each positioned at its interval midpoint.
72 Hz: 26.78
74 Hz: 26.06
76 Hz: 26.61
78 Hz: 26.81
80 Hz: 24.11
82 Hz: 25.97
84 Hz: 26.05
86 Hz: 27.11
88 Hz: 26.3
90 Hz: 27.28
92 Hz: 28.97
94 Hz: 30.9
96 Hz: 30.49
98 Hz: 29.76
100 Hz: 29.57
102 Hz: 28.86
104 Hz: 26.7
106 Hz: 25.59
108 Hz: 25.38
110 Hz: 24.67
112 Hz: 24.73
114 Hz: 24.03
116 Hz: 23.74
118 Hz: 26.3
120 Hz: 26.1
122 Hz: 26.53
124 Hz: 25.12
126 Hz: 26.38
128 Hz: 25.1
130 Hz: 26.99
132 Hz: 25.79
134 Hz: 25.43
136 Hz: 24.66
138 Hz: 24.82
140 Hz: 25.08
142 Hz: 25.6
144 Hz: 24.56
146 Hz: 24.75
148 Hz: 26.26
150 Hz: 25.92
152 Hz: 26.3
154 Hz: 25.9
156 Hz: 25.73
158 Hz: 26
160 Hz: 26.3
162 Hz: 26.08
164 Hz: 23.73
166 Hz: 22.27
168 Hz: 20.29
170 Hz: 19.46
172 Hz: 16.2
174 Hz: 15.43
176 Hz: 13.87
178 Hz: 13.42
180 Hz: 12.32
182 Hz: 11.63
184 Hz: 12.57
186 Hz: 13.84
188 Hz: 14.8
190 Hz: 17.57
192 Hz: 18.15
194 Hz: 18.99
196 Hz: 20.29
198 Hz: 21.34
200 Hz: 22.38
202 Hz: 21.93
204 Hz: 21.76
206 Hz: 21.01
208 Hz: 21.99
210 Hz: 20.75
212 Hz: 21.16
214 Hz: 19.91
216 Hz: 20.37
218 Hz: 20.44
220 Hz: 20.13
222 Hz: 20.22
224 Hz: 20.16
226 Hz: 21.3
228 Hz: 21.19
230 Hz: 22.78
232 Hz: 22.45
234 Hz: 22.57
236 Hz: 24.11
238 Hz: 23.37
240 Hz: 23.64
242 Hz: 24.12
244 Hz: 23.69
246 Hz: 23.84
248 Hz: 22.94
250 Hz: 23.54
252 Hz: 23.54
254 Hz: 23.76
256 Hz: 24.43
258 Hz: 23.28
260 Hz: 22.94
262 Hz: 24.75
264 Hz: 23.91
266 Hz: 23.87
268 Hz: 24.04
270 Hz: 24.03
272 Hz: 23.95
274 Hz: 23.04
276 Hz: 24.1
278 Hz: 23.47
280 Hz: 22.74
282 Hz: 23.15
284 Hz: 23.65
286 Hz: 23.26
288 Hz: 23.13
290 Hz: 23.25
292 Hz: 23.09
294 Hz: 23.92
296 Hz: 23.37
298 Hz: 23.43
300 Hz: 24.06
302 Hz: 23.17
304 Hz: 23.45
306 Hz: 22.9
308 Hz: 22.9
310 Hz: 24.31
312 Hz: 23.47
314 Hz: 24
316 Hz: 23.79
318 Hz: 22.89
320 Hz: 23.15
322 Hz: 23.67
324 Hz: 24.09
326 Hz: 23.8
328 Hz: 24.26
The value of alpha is 0.13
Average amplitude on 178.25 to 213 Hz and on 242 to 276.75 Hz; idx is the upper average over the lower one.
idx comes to 1.3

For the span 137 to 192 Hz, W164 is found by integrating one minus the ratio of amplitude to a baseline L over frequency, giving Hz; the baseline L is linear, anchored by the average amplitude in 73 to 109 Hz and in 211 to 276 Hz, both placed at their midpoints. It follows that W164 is 9.8 Hz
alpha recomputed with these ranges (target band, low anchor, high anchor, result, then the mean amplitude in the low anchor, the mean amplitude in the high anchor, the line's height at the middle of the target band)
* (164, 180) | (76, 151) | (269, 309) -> 0.41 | 26.3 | 23.4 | 25.3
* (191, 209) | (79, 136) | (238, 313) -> 0.19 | 26.5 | 23.6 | 24.9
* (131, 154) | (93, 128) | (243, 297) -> 0.03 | 26.7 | 23.6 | 26.1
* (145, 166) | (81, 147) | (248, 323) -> 0.01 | 26.3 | 23.5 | 25.7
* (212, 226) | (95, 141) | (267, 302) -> 0.20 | 26.2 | 23.5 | 24.5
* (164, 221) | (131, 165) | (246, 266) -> 0.32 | 25.5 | 23.7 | 24.7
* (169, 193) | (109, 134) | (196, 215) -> 0.45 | 25.5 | 21.3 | 22.5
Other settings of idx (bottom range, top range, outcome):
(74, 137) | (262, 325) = 0.89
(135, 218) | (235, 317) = 1.13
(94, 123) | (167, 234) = 0.70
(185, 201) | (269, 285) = 1.28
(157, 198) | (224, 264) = 1.27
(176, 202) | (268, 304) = 1.42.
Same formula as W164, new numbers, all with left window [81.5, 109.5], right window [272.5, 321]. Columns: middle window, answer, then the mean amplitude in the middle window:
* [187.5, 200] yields 3.24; 19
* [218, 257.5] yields 3.19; 22.7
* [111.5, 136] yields 1.48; 25.5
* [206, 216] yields 1.73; 20.9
